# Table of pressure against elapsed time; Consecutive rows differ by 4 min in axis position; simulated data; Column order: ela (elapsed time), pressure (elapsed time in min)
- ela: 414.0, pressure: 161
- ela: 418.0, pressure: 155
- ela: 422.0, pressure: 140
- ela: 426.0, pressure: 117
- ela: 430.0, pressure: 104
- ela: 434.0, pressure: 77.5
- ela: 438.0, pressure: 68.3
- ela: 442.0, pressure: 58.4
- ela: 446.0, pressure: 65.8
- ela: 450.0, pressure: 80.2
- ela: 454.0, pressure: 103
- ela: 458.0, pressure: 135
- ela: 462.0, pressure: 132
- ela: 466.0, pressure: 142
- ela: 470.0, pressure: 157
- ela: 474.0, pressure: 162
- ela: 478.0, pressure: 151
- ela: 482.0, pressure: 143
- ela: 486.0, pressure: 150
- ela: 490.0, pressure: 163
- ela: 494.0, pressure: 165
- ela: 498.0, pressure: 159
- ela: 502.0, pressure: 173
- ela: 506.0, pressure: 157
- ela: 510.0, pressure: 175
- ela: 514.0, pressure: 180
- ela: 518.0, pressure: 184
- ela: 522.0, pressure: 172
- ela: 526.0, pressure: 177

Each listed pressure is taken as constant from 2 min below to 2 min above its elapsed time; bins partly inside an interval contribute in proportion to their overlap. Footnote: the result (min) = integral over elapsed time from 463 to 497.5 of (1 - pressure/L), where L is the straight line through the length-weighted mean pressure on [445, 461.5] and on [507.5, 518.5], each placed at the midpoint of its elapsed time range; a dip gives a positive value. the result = -4.8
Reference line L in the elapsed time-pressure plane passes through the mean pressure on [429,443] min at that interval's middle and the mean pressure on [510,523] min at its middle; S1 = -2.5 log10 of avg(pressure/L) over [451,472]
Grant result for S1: -0.20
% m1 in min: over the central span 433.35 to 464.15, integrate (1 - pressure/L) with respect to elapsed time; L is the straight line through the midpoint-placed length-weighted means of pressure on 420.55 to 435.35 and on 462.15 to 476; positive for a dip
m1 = 9.7 min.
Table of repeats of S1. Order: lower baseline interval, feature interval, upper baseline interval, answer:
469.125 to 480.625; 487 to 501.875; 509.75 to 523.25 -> 0.02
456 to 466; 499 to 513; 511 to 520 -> 0.03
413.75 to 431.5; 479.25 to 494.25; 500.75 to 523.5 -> 0.06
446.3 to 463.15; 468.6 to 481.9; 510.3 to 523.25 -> -0.19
